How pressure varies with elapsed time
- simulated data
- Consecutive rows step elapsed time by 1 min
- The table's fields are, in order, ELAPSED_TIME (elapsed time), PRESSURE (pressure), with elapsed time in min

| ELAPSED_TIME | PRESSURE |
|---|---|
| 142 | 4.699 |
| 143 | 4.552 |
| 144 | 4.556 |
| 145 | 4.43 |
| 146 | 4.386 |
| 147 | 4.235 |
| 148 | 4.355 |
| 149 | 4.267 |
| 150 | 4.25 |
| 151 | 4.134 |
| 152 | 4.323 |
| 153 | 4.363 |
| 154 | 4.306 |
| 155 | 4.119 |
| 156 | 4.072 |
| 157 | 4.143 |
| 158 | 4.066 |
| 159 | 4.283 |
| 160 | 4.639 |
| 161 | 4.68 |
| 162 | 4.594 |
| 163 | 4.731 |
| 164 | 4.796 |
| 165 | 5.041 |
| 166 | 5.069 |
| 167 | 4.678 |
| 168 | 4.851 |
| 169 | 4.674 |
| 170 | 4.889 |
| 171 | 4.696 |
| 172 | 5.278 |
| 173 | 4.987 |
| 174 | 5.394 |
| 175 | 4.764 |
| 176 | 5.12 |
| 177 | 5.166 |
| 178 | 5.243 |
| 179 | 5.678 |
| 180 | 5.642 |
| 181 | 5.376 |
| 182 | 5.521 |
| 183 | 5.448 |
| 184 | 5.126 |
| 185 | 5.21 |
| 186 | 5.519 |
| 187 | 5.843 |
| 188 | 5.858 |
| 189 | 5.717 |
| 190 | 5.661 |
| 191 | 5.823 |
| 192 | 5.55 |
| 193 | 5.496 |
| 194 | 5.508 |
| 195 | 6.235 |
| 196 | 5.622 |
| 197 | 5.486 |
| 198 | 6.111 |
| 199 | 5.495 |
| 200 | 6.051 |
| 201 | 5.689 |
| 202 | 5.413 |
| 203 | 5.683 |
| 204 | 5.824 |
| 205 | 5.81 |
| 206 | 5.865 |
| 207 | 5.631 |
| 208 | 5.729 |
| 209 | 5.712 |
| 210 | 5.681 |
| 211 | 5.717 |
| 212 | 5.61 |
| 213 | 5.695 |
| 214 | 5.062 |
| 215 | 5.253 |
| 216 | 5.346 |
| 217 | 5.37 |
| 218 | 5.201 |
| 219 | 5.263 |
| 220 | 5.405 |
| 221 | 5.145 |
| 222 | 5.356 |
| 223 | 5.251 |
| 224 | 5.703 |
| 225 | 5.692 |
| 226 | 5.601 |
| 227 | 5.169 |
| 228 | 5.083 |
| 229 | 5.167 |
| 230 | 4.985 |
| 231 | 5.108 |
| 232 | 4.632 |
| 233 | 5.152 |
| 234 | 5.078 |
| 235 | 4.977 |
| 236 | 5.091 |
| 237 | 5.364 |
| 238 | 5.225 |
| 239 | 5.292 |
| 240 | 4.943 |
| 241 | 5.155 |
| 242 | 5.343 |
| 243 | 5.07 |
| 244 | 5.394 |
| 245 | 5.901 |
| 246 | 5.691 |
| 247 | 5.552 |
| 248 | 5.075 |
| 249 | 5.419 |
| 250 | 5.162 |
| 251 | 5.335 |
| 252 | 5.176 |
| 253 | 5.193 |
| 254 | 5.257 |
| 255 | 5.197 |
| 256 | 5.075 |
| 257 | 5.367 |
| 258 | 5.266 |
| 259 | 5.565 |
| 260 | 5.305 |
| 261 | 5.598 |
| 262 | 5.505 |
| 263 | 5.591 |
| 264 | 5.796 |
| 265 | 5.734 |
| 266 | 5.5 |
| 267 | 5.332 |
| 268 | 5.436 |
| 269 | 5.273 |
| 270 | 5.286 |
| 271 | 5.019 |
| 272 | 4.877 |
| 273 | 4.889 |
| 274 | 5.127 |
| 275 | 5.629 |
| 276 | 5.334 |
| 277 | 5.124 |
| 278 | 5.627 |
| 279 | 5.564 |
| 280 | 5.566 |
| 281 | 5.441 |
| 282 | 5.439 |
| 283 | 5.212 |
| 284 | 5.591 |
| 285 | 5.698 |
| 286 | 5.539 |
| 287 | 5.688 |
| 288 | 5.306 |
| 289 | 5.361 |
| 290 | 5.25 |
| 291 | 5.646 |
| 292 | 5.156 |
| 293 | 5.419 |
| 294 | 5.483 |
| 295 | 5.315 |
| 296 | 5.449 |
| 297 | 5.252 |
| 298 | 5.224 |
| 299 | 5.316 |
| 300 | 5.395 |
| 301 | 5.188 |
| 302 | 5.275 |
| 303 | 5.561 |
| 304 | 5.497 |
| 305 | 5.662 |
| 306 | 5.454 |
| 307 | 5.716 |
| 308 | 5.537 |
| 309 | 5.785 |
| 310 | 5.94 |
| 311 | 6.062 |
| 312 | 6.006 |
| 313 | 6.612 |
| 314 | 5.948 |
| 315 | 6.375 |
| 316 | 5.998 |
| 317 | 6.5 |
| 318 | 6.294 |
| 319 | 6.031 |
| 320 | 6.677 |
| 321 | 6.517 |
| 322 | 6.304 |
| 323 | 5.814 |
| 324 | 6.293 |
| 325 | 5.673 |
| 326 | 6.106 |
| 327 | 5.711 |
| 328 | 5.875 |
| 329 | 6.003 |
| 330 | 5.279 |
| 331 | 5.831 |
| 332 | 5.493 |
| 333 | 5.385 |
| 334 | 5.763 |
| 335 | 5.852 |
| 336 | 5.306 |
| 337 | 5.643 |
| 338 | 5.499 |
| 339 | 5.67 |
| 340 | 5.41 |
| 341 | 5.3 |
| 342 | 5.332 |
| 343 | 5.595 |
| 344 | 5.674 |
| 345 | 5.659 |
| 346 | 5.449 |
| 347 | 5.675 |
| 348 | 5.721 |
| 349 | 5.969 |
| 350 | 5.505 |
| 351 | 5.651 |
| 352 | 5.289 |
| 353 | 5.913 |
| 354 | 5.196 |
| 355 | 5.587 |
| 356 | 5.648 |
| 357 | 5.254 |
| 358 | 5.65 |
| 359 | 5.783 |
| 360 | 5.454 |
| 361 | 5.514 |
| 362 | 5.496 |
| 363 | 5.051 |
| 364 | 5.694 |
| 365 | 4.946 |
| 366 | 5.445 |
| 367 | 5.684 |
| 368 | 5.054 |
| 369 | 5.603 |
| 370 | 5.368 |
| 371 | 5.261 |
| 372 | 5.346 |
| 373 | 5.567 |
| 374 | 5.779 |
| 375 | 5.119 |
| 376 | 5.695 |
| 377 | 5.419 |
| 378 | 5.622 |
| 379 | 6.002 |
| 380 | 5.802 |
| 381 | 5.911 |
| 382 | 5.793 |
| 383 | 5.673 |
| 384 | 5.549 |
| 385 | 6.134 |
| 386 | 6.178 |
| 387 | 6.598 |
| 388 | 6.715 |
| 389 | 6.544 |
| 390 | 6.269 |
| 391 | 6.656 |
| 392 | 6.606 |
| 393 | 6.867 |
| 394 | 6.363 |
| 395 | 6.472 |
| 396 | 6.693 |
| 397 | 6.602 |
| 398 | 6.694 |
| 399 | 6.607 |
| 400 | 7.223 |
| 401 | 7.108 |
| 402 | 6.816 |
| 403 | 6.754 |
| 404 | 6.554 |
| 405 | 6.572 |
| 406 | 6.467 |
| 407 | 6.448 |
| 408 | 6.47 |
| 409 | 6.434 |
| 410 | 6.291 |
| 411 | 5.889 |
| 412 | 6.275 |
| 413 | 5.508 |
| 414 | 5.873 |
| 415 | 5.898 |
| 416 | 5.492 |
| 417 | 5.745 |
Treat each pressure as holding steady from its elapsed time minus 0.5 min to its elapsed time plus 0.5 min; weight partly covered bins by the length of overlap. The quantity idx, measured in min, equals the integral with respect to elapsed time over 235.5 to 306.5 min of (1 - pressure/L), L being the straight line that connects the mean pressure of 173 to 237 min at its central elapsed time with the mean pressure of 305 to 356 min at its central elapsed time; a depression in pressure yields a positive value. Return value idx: 3.4 min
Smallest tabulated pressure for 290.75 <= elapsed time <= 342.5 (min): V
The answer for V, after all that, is 5.156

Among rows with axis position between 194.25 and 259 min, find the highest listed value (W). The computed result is 6.235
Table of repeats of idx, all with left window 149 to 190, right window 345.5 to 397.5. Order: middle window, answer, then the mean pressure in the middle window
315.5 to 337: -1.3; 5.93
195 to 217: -2.5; 5.65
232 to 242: 0.1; 5.13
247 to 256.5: 0.1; 5.23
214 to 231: -0.5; 5.3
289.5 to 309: 0.2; 5.42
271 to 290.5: 0.1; 5.37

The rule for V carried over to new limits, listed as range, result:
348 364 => 5.051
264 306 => 4.877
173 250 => 4.632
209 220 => 5.062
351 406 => 4.946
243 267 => 5.07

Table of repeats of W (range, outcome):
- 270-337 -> 6.677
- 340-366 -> 5.969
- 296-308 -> 5.716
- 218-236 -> 5.703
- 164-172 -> 5.278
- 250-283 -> 5.796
